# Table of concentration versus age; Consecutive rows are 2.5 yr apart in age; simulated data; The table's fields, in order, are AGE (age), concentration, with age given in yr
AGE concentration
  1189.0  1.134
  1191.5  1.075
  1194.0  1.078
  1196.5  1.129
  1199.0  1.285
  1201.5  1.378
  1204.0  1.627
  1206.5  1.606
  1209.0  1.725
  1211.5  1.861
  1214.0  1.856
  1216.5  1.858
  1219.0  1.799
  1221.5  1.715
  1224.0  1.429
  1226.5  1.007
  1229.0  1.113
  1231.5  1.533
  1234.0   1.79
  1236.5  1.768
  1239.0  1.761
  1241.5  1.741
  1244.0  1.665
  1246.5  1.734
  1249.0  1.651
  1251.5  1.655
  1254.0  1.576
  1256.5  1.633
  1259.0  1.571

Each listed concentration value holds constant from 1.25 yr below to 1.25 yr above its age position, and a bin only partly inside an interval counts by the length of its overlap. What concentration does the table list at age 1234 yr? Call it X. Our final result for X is 1.79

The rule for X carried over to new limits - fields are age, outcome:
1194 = 1.078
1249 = 1.651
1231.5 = 1.533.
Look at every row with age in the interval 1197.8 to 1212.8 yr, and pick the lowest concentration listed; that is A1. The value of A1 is 1.285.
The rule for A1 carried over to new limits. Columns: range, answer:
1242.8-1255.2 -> 1.576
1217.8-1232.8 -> 1.007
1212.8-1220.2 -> 1.799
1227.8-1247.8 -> 1.113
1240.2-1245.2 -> 1.665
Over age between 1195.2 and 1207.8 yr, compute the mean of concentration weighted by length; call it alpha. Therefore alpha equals 1.4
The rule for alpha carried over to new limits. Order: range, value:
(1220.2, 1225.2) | 1.58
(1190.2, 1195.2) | 1.08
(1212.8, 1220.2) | 1.84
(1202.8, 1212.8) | 1.71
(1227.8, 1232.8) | 1.33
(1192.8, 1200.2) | 1.16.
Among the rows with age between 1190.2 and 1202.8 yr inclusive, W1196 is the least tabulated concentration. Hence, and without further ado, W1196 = 1.075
